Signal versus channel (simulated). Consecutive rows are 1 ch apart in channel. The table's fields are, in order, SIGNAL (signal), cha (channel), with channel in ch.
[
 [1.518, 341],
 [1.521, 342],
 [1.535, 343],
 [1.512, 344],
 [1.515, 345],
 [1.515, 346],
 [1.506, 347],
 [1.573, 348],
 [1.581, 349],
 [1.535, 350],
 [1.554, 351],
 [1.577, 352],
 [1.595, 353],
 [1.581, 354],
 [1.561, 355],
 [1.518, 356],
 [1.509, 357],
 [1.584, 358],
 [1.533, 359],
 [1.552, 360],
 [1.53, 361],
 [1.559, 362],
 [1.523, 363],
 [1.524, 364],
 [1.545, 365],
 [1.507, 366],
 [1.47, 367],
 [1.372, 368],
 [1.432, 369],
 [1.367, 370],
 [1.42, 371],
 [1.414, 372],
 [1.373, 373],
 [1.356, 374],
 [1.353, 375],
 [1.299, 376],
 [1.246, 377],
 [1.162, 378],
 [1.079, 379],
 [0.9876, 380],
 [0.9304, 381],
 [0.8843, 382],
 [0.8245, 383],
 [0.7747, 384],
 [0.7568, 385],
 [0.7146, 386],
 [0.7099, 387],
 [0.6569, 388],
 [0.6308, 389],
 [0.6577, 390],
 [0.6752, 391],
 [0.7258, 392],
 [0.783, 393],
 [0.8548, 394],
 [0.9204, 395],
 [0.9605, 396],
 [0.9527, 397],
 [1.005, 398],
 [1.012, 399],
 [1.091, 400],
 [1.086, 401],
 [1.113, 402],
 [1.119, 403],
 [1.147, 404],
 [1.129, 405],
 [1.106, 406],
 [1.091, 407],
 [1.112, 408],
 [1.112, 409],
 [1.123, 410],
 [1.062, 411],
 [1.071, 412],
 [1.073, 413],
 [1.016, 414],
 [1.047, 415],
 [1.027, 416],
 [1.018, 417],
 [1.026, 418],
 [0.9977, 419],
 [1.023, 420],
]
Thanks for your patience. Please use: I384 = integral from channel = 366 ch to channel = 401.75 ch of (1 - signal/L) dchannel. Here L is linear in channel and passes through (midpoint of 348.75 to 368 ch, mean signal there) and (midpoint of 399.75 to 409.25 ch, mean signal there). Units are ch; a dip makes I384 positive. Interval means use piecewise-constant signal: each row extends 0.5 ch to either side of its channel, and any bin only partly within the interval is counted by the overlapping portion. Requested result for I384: 7.6 ch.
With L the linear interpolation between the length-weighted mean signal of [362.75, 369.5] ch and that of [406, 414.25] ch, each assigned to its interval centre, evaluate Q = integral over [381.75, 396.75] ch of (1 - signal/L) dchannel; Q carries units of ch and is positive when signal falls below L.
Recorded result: 5.9 ch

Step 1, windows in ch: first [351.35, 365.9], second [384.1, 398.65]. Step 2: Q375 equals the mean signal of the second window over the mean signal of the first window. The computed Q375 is 0.51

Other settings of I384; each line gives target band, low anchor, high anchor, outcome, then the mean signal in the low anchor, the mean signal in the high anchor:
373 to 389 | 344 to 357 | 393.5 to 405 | 3.2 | 1.55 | 1.03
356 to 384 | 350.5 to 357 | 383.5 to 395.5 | -3.5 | 1.56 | 0.738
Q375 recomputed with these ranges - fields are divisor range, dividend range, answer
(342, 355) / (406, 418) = 0.69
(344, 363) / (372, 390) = 0.64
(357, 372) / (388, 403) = 0.60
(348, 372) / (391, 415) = 0.67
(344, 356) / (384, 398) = 0.50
